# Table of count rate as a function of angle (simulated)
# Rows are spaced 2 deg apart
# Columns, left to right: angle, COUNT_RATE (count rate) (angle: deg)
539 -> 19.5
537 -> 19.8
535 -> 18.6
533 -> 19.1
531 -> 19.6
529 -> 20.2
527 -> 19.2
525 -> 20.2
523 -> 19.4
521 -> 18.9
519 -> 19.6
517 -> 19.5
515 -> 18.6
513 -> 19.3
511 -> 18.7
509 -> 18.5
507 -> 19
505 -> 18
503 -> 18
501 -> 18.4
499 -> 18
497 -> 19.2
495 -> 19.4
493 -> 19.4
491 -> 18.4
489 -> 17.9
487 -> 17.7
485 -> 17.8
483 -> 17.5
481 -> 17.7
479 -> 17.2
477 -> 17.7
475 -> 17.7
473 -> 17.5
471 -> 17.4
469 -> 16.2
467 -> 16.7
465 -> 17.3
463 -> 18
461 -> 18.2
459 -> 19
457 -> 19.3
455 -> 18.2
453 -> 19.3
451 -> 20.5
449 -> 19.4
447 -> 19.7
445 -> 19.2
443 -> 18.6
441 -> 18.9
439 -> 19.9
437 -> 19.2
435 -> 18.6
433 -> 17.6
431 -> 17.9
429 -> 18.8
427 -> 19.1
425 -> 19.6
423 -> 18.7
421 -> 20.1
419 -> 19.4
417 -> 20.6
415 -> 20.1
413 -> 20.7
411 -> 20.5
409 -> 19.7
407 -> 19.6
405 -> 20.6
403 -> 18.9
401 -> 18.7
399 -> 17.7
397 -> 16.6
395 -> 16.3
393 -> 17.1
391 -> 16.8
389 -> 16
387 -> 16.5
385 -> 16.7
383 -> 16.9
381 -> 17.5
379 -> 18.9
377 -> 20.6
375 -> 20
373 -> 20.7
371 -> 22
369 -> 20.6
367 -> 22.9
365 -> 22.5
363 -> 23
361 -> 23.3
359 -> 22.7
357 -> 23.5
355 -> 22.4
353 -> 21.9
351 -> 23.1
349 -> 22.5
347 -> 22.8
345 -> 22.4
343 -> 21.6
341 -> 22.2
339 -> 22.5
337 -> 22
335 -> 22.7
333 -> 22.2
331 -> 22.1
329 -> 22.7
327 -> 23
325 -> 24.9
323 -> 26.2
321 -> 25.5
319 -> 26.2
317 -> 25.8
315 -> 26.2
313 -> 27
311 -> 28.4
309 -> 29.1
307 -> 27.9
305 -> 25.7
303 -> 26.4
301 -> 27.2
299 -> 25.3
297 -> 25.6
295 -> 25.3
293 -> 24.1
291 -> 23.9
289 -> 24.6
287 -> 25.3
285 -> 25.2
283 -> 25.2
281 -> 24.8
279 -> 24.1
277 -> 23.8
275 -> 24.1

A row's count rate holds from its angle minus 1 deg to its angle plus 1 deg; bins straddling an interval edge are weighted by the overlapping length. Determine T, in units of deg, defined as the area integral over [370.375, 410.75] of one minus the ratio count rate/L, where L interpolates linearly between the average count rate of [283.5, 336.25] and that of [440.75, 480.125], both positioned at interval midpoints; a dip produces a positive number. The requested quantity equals 5.89 deg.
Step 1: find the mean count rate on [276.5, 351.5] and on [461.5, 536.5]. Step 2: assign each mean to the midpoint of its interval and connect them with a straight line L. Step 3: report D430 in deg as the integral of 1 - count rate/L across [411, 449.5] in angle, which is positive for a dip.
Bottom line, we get 2.7 deg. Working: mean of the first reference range 24.6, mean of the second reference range 18.4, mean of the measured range 19.3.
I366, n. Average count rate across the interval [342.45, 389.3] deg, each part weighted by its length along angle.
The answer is 20.9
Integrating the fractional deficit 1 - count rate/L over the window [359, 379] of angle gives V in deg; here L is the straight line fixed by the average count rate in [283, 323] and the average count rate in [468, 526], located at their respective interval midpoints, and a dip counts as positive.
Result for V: 1.5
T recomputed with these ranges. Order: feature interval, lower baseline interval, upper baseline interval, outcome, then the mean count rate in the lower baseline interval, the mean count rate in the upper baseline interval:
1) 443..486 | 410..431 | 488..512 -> 2.0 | 19.7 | 18.6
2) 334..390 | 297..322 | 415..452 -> 5.9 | 26.7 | 19.2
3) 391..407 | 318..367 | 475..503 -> 2.4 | 23.1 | 18.2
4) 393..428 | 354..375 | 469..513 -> 2.6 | 22.2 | 18.1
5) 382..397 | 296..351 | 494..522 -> 3.9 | 24.6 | 18.8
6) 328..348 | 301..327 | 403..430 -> 2.1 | 26.5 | 19.8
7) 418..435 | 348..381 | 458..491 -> 0.5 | 21.8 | 17.6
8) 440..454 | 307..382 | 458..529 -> 0.3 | 23.1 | 18.3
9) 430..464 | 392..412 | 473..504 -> -1.1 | 18.6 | 18.1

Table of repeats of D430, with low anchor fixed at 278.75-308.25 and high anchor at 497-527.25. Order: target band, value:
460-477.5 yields 2.4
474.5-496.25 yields 1.8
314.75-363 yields 1.6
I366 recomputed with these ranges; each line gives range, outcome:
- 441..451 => 19.3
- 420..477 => 18.6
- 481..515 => 18.4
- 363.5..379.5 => 21.2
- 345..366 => 22.8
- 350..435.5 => 19.7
